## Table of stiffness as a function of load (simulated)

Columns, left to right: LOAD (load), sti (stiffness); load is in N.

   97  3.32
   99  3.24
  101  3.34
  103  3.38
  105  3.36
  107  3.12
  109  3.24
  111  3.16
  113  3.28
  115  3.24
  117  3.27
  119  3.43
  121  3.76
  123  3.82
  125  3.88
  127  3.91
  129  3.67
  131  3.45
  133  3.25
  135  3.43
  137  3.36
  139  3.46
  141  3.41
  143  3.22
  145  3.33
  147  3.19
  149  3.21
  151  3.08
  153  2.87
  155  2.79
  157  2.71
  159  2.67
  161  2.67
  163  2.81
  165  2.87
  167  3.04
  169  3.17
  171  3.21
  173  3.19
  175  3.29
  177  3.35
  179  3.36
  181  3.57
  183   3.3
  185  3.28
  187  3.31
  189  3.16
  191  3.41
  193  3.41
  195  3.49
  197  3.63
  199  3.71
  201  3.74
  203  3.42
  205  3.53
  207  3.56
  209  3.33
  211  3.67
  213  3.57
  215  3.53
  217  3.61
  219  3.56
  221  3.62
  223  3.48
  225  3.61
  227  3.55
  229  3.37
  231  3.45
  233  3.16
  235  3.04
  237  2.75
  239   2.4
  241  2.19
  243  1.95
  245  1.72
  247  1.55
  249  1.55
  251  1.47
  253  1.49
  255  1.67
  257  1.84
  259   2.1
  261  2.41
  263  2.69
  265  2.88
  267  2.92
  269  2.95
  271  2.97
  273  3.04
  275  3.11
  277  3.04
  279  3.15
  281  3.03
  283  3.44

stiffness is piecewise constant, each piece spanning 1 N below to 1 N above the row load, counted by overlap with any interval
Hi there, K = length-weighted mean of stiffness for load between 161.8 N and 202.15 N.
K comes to 3.31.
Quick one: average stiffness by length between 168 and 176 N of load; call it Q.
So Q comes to 3.21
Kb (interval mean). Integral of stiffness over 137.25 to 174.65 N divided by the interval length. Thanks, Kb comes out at 3.06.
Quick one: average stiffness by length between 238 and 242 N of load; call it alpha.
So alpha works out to 2.29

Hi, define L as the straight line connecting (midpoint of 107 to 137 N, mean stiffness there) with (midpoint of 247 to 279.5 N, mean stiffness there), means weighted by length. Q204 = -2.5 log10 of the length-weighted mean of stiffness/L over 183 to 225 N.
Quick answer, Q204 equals -0.222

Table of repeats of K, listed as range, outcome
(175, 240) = 3.4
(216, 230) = 3.54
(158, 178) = 3.03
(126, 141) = 3.5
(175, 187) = 3.36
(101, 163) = 3.28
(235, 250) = 2.08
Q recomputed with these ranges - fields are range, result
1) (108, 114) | 3.23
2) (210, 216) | 3.59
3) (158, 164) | 2.72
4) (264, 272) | 2.93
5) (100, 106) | 3.36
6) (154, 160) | 2.72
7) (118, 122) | 3.59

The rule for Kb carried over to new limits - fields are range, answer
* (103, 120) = 3.27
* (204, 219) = 3.54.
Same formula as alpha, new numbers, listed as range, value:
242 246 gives 1.83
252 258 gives 1.67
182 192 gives 3.29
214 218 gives 3.57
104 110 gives 3.24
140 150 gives 3.27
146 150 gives 3.2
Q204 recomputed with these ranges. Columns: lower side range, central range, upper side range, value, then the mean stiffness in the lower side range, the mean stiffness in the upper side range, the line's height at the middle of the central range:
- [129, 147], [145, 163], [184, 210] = 0.16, 3.37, 3.46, 3.4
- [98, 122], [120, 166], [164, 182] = 0.01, 3.32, 3.23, 3.27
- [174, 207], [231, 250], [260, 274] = 0.30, 3.44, 2.84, 3.05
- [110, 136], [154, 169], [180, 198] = 0.22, 3.5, 3.4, 3.44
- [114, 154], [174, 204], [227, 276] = -0.16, 3.41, 2.47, 2.97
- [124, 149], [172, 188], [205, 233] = 0.05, 3.45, 3.52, 3.49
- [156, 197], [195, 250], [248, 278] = -0.13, 3.17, 2.41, 2.77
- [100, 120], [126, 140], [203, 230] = -0.05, 3.28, 3.53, 3.34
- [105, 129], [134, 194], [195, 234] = 0.11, 3.47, 3.53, 3.5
